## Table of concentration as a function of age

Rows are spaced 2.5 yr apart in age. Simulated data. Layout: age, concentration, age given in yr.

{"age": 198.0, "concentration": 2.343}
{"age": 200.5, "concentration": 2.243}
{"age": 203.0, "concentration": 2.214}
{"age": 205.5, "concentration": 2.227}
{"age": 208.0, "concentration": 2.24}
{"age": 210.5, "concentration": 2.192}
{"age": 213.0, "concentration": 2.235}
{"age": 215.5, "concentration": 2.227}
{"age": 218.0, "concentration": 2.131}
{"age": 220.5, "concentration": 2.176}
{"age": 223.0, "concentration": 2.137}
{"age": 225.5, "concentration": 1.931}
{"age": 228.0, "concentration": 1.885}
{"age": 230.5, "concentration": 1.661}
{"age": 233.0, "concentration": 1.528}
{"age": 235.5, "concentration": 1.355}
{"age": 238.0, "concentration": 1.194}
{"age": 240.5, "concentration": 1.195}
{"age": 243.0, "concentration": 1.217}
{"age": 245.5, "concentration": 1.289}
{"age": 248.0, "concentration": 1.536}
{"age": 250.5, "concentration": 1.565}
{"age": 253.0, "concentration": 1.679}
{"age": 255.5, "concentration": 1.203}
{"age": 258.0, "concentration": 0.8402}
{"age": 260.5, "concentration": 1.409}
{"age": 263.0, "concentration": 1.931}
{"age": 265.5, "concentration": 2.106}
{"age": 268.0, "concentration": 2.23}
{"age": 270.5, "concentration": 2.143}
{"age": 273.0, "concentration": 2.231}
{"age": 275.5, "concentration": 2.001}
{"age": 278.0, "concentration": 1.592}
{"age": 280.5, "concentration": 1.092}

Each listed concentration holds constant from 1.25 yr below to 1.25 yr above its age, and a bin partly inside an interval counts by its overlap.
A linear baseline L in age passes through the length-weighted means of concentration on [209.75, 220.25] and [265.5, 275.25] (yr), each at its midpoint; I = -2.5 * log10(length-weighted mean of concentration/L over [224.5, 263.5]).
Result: 0.442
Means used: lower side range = 2.19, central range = 1.45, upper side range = 2.17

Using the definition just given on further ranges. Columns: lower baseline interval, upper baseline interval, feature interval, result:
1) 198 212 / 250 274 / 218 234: 0.078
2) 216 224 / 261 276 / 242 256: 0.422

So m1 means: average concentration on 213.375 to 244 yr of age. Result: 1.74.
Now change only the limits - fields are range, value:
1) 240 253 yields 1.4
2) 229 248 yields 1.37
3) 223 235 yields 1.77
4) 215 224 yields 2.16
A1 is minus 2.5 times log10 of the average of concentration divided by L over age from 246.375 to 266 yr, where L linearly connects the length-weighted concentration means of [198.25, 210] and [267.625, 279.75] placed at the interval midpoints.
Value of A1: 0.333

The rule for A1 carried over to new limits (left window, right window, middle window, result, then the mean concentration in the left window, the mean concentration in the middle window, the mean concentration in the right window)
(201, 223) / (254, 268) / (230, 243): 0.36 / 2.2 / 1.35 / 1.57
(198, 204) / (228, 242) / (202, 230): -0.14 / 2.25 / 2.13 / 1.43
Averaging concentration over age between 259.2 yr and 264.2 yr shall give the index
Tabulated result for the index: 1.66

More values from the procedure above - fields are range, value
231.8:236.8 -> 1.44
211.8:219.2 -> 2.2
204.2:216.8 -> 2.22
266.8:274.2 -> 2.2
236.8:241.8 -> 1.19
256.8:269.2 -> 1.7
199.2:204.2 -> 2.23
